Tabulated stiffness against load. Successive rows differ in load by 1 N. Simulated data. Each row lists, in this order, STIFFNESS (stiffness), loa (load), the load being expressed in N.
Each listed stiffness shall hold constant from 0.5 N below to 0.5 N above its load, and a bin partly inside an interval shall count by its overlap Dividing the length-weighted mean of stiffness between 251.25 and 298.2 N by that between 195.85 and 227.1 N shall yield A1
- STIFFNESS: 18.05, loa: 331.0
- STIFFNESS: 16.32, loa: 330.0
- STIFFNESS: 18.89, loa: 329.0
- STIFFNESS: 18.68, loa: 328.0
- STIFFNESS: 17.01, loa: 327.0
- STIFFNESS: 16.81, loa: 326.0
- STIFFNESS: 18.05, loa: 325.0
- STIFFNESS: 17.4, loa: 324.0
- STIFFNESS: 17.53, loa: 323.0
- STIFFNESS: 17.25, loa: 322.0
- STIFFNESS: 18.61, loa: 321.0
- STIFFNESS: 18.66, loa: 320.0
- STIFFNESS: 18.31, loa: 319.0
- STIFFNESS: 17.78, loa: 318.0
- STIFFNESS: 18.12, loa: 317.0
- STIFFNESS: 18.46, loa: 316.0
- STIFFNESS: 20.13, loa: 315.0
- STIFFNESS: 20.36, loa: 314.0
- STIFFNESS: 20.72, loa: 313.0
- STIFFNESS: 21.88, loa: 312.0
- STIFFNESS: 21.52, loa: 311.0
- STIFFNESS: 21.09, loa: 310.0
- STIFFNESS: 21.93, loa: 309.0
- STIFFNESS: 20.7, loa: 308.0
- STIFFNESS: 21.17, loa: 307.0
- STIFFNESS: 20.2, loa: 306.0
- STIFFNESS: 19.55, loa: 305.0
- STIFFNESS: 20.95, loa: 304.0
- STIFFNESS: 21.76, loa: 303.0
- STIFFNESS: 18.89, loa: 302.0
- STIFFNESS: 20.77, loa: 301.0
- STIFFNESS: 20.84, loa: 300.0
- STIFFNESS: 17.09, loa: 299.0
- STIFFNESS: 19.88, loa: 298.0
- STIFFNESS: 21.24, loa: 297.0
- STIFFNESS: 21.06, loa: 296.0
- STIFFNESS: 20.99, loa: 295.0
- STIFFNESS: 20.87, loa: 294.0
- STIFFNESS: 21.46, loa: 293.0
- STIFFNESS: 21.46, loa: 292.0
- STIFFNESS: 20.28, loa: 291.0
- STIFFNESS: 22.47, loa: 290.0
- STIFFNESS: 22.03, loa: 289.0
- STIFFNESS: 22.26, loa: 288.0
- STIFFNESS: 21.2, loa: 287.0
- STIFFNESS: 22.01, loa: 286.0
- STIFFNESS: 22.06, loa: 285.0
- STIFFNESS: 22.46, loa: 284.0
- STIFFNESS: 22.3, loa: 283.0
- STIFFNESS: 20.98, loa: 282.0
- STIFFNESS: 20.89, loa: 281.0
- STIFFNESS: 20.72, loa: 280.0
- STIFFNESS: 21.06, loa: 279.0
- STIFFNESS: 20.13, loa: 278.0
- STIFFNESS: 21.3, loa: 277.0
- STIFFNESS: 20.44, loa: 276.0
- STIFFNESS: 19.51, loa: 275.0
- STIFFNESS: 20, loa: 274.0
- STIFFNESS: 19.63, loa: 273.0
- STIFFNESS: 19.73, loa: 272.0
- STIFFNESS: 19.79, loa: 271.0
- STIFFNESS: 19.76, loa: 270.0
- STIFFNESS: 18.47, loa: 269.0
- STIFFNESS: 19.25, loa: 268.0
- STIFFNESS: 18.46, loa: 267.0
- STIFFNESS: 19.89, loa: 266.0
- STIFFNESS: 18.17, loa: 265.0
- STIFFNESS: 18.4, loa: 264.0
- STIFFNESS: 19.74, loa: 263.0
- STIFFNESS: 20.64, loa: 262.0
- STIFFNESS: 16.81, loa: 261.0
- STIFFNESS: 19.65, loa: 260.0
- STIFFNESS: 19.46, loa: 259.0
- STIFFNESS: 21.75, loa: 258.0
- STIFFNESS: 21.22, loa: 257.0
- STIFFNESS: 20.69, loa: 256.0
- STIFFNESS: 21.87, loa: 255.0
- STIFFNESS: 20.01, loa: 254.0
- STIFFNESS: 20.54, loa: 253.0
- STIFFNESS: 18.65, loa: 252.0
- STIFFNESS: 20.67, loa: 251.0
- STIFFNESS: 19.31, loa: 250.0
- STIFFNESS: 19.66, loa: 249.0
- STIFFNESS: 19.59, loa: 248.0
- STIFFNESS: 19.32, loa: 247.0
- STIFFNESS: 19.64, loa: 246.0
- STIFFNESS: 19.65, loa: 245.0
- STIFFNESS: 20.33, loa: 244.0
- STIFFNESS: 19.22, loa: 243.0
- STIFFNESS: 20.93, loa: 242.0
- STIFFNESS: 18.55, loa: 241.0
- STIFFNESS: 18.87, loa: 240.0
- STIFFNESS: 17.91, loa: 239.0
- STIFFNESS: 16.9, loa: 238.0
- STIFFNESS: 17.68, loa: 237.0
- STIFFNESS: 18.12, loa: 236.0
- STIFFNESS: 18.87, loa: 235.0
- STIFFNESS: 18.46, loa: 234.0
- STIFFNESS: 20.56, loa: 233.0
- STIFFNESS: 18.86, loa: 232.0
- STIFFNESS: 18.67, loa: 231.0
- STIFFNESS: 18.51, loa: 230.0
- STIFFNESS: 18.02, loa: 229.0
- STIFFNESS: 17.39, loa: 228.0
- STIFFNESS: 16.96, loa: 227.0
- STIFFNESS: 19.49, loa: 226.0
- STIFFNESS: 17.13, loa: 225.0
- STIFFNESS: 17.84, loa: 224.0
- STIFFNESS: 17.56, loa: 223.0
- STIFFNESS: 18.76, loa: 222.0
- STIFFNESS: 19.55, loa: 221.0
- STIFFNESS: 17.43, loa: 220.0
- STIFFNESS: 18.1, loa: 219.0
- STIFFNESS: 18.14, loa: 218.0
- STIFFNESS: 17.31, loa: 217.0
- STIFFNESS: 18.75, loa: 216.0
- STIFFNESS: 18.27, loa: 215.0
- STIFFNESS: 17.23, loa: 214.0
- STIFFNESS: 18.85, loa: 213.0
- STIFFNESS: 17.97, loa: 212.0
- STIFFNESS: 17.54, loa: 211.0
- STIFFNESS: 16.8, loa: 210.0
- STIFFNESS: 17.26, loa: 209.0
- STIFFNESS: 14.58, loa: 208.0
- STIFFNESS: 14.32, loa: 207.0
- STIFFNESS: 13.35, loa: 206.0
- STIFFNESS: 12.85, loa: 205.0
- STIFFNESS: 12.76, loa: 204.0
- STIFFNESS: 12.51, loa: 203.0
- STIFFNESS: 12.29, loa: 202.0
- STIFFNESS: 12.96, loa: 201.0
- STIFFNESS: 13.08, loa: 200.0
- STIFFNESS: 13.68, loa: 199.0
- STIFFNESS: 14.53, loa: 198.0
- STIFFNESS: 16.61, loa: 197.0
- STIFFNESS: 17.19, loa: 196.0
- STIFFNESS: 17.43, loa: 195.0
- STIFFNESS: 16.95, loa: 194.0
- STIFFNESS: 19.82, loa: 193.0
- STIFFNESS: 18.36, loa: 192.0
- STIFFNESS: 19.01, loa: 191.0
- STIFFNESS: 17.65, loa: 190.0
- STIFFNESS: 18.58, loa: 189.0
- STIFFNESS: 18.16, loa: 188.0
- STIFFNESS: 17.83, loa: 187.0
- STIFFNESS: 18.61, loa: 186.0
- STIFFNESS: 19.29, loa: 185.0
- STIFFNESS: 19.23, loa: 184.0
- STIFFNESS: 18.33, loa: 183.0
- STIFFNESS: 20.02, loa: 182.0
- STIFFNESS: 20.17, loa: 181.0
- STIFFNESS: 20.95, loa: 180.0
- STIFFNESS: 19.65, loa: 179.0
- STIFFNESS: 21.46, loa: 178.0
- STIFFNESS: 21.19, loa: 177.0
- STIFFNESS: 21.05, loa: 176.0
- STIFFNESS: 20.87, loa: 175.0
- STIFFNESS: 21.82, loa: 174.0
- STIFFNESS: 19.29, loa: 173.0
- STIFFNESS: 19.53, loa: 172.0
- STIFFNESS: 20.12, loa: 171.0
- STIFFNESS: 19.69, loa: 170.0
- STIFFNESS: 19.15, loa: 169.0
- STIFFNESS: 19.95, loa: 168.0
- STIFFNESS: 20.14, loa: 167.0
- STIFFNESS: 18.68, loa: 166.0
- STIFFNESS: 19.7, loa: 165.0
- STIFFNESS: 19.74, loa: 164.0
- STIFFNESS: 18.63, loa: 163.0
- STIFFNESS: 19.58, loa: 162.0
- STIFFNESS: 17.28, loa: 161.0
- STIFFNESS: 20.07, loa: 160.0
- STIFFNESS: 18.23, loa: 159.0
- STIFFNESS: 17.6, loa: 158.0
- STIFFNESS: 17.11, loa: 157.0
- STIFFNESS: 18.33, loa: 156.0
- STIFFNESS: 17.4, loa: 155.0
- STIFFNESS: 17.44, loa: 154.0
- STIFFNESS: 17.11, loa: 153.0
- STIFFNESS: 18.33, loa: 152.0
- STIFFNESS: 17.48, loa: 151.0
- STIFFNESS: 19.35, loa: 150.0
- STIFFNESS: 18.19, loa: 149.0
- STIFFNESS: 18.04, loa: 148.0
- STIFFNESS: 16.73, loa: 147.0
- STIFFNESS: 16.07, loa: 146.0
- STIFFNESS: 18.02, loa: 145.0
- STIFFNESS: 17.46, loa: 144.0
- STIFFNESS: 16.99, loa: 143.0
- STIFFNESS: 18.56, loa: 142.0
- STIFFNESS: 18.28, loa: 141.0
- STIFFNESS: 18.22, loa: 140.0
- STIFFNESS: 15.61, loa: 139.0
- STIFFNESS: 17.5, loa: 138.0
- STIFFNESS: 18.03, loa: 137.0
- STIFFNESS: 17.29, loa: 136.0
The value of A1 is 1.26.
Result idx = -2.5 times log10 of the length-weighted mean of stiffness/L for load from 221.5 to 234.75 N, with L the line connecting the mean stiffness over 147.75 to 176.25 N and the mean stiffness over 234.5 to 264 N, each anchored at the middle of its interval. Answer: 0.06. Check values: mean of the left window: 19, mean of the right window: 19.5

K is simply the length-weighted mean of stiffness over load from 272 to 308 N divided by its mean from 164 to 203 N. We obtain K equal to 1.13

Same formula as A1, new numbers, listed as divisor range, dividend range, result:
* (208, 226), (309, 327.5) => 1.06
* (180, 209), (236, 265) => 1.18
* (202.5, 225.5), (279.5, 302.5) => 1.26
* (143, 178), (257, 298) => 1.09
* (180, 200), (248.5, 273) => 1.10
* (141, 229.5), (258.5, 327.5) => 1.12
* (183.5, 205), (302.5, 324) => 1.21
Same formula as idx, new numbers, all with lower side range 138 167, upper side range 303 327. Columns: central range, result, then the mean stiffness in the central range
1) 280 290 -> -0.14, 21.8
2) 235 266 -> -0.03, 19.5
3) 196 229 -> 0.14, 16.3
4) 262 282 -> -0.04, 19.8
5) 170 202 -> -0.01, 18.4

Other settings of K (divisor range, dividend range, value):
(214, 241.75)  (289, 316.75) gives 1.13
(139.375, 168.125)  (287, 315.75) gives 1.14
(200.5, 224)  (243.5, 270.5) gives 1.20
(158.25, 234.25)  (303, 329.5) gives 1.07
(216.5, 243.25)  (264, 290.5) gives 1.12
